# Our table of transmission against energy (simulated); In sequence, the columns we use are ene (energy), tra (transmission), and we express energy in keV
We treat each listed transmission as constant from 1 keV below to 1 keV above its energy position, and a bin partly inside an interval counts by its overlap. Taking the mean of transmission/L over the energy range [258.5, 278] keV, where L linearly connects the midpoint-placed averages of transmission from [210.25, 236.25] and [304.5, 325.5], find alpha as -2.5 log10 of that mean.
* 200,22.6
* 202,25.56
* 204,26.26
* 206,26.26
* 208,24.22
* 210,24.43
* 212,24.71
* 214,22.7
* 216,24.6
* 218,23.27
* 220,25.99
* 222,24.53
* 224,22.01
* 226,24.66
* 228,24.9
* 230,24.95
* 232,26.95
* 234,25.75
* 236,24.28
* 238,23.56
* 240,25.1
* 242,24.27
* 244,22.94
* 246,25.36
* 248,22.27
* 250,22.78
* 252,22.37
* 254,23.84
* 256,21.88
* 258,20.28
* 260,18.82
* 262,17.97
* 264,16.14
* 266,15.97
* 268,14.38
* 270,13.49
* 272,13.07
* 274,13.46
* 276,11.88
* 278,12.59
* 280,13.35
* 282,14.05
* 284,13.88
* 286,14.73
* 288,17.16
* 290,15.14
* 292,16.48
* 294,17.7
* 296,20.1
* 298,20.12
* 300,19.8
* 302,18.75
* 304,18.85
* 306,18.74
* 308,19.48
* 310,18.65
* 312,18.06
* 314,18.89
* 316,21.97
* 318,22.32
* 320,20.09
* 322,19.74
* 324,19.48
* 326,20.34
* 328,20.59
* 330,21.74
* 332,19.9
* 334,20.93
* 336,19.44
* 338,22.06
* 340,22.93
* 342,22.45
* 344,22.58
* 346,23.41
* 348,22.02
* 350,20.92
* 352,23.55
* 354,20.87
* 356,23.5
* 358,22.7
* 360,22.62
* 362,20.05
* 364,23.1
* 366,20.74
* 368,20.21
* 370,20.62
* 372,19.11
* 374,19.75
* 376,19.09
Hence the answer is 0.43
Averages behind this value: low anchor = 24.6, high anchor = 19.7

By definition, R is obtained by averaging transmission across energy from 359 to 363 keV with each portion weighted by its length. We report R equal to 21.3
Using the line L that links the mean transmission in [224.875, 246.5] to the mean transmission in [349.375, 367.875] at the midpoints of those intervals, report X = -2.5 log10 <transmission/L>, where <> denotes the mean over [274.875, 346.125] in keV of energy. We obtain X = 0.22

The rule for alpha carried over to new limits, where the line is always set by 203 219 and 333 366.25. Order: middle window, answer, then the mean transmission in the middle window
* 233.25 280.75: 0.220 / 19.4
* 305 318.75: 0.155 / 19.7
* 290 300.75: 0.238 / 18.5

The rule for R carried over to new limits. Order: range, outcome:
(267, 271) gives 13.9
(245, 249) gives 23.8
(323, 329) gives 20.1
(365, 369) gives 20.5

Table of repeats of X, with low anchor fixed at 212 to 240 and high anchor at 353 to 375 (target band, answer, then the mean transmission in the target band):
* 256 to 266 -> 0.272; 18.4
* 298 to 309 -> 0.179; 19.2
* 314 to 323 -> 0.076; 20.8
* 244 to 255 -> 0.030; 23.3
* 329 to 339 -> 0.056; 20.8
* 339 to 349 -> -0.049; 22.7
